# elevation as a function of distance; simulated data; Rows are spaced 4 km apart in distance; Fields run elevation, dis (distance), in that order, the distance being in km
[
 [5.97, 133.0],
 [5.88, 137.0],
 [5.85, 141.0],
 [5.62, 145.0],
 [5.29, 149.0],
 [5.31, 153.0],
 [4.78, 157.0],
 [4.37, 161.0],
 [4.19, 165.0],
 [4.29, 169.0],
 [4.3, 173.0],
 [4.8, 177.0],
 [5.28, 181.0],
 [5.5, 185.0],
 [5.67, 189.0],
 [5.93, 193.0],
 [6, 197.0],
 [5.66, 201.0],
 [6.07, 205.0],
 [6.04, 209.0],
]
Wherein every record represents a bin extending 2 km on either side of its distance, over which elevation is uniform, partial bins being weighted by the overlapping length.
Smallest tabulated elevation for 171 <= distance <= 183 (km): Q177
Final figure 4.3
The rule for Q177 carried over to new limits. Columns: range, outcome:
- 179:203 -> 5.28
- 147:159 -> 4.78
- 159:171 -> 4.19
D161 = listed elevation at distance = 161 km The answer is 4.37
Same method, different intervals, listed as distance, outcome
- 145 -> 5.62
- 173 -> 4.3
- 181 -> 5.28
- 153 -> 5.31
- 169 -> 4.29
